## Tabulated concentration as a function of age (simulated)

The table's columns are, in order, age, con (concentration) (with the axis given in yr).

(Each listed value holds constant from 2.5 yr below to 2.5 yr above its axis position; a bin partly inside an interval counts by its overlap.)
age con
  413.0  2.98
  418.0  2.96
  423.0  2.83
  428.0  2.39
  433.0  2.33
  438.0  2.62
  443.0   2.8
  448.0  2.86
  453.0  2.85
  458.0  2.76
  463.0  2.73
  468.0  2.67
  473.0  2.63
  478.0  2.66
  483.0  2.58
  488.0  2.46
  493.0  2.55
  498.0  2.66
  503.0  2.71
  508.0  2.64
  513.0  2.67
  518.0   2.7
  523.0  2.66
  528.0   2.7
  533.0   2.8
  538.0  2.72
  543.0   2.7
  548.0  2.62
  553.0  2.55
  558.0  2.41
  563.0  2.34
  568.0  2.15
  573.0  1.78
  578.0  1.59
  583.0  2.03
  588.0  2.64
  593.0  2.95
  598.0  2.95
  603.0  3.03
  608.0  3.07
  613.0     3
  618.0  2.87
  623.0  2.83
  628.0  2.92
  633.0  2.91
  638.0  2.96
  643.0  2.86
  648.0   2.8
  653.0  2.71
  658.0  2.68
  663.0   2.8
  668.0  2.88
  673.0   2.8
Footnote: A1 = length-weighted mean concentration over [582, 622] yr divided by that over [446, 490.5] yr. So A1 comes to 1.06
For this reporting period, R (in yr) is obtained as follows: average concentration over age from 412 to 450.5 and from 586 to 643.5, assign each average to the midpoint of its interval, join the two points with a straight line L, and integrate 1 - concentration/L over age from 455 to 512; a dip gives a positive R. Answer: 2.6 yr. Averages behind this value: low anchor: 2.71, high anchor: 2.92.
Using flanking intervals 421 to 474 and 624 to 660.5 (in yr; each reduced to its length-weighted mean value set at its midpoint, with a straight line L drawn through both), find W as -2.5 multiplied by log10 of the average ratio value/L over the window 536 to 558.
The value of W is 0.06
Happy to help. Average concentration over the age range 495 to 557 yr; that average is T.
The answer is 2.67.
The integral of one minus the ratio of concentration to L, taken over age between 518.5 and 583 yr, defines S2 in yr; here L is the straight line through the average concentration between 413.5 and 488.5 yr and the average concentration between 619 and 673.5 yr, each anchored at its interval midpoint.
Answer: 8.2 yr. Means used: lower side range 2.69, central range 2.41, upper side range 2.83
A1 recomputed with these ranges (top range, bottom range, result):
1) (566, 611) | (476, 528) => 0.94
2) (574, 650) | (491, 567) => 1.05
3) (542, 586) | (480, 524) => 0.85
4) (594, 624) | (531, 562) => 1.13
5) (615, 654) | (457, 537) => 1.08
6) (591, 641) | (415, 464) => 1.09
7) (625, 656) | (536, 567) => 1.13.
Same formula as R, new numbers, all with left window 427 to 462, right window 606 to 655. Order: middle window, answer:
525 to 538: 0.2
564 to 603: 6.8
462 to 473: 0.1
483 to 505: 1.1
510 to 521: 0.3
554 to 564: 1.4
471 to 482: 0.3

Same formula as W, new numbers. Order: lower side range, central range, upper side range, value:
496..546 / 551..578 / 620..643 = 0.26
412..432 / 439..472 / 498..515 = -0.02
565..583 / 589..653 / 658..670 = -0.24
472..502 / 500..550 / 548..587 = -0.13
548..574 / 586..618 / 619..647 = -0.12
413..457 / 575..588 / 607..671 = 0.39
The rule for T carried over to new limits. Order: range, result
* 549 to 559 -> 2.51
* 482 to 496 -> 2.53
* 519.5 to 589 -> 2.41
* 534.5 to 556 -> 2.65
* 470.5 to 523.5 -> 2.63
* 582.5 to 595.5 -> 2.62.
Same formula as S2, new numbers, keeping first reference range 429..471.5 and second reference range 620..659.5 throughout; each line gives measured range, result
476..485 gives 0.3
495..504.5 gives 0.2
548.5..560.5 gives 1.2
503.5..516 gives 0.3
